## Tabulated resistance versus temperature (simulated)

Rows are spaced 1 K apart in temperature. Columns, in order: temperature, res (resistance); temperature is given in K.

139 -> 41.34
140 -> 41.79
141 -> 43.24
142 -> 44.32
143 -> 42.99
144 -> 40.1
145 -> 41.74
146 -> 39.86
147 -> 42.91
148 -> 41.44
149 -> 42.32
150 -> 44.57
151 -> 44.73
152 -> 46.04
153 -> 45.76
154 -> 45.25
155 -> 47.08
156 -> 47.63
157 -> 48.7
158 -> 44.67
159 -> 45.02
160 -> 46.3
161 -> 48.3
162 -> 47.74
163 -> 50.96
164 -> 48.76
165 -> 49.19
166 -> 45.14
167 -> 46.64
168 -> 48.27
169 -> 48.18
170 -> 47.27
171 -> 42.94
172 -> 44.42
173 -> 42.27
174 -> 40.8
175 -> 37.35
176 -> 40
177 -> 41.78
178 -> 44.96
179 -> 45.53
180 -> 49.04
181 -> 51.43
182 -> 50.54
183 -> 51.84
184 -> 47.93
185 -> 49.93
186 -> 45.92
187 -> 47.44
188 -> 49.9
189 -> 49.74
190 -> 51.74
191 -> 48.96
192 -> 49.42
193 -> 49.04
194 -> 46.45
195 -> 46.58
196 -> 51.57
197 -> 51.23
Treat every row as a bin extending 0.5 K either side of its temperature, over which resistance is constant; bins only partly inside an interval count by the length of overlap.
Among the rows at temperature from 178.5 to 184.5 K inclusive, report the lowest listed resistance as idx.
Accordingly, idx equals 45.53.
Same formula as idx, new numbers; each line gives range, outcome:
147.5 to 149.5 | 41.44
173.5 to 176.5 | 37.35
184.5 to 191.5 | 45.92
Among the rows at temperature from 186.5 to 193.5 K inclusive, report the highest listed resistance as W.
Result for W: 51.74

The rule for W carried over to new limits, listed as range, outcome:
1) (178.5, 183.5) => 51.84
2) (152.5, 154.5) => 45.76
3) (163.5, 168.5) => 49.19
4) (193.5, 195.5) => 46.58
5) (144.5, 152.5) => 46.04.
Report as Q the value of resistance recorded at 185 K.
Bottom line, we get 49.93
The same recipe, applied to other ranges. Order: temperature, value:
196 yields 51.57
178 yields 44.96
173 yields 42.27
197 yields 51.23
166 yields 45.14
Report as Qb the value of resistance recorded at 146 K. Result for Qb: 39.86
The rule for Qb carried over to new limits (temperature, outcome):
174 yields 40.8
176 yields 40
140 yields 41.79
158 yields 44.67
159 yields 45.02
